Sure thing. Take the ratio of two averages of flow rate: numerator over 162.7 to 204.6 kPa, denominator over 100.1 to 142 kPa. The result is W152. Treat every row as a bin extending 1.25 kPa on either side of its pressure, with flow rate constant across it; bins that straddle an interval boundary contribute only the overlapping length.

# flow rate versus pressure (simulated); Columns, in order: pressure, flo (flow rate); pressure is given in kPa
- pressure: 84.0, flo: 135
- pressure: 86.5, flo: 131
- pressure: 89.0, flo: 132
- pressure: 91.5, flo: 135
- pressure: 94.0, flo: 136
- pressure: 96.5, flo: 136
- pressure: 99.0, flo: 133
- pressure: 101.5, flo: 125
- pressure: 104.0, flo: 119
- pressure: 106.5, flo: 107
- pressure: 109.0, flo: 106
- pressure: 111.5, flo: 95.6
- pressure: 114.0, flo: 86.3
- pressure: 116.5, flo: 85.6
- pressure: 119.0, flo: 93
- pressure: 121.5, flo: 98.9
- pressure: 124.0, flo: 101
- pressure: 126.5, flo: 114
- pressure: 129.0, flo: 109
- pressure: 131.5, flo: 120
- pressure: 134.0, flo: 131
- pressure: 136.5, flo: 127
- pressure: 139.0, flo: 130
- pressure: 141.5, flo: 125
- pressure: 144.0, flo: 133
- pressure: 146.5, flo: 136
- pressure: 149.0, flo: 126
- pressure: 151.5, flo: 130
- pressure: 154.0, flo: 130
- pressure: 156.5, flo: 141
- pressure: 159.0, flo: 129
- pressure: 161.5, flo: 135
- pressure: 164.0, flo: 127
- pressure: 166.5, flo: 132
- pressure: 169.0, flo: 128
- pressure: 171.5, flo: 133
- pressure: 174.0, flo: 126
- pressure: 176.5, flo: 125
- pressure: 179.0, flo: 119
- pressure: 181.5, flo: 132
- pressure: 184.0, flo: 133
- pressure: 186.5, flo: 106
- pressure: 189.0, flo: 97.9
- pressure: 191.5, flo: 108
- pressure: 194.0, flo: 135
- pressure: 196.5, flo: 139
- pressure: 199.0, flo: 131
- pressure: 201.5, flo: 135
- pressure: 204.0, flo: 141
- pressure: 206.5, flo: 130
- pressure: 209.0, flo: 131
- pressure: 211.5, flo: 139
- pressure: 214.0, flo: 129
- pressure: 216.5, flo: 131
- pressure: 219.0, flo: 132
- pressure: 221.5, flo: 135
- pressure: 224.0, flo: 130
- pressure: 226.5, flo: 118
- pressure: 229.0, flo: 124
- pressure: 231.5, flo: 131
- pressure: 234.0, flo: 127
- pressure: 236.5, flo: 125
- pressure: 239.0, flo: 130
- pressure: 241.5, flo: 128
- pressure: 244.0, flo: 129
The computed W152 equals 1.1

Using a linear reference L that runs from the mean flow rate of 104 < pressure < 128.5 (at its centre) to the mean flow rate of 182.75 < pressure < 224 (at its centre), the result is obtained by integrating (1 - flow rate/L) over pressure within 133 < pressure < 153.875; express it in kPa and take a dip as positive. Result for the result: -4.0 kPa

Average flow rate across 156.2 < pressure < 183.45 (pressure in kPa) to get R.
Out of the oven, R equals 129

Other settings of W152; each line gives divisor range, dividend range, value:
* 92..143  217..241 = 1.12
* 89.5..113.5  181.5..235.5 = 1.06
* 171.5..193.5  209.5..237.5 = 1.08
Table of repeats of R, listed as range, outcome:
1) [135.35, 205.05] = 128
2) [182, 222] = 128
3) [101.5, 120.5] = 101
